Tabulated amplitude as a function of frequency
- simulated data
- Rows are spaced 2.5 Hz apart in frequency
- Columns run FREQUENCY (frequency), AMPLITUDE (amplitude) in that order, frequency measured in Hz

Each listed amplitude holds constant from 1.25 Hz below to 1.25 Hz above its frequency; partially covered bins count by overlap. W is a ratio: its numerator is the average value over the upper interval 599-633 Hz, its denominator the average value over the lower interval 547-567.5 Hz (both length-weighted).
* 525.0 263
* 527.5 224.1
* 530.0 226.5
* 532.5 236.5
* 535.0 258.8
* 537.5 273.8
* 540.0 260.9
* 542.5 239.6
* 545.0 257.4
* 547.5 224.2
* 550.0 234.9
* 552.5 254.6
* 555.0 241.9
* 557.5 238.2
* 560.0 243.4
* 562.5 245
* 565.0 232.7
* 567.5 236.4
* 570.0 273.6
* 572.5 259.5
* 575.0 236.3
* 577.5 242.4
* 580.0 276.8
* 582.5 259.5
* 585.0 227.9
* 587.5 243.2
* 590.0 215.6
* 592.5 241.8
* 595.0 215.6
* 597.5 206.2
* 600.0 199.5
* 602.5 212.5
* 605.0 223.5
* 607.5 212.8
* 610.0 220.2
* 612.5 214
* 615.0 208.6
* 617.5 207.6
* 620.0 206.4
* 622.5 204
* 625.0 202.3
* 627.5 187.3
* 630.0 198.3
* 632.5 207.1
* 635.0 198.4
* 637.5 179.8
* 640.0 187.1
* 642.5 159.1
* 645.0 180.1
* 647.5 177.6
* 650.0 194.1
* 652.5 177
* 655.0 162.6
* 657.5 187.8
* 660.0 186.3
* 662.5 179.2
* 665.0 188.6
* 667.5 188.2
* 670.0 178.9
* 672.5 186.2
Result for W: 0.9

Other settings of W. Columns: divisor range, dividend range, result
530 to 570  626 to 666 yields 0.75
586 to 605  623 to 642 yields 0.88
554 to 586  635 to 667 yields 0.73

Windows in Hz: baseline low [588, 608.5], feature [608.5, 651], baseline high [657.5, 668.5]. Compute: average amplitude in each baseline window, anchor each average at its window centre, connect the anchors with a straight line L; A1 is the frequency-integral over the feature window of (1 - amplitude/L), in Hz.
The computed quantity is 1.2 Hz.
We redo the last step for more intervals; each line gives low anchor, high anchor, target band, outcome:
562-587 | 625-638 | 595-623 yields 0.7 Hz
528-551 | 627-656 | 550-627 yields -4.9 Hz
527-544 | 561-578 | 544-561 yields 0.3 Hz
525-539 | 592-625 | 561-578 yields -1.3 Hz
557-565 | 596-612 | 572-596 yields -1.7 Hz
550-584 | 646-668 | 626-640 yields 0.4 Hz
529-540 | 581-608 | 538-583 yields -1.7 Hz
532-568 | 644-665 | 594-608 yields 0.2 Hz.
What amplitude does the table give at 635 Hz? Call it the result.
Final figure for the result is 198.4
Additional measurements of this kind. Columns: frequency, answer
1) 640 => 187.1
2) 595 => 215.6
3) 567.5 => 236.4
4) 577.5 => 242.4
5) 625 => 202.3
